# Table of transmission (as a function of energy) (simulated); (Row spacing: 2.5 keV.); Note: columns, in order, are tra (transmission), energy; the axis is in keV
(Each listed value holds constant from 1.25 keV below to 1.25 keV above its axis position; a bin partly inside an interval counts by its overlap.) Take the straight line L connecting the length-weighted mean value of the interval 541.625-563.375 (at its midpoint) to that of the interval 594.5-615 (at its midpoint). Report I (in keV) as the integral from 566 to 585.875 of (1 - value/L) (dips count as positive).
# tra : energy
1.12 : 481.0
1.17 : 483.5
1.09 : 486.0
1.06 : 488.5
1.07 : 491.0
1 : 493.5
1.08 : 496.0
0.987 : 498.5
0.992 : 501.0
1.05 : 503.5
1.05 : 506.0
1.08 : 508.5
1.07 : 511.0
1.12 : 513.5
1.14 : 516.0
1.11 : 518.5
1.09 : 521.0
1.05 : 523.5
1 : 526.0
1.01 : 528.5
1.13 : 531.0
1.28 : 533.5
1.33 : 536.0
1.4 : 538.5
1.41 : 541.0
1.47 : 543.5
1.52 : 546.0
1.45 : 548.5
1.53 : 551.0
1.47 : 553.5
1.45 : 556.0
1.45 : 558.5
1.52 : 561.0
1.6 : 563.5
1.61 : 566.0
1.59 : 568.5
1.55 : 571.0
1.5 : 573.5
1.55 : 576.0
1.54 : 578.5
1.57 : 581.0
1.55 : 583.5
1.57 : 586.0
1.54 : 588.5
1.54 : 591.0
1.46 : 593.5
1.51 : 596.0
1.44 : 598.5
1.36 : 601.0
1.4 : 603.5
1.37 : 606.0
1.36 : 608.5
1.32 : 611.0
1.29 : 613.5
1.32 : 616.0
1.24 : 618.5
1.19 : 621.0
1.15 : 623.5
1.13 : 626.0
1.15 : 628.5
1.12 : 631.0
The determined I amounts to -1.6 keV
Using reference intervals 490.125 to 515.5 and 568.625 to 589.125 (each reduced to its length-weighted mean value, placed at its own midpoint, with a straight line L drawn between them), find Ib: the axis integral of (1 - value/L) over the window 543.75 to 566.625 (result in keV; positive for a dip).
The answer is -1.9 keV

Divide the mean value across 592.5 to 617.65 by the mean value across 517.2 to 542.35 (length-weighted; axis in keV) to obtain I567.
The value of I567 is 1.2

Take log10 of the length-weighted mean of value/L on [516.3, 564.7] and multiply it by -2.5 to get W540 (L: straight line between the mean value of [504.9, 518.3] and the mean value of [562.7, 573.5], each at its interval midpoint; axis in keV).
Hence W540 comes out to 0.02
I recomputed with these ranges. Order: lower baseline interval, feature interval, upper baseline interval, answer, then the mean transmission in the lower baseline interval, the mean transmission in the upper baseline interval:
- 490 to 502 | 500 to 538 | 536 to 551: 3.72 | 1.03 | 1.45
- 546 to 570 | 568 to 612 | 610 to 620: -2.93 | 1.52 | 1.29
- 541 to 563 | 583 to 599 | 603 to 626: -1.90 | 1.48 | 1.28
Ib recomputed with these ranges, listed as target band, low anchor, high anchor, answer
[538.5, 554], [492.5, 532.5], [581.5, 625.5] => -3.8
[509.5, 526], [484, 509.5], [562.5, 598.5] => 1.2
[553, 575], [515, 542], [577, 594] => -2.0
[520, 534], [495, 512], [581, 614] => 0.8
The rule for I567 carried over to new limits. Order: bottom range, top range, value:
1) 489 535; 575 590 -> 1.45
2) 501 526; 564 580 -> 1.45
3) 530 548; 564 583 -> 1.14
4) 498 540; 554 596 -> 1.38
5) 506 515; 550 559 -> 1.36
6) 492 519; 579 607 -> 1.40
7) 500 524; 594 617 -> 1.28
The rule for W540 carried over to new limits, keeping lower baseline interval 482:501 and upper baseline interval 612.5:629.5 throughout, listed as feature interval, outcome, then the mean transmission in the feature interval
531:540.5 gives -0.182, 1.32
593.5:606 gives -0.200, 1.43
